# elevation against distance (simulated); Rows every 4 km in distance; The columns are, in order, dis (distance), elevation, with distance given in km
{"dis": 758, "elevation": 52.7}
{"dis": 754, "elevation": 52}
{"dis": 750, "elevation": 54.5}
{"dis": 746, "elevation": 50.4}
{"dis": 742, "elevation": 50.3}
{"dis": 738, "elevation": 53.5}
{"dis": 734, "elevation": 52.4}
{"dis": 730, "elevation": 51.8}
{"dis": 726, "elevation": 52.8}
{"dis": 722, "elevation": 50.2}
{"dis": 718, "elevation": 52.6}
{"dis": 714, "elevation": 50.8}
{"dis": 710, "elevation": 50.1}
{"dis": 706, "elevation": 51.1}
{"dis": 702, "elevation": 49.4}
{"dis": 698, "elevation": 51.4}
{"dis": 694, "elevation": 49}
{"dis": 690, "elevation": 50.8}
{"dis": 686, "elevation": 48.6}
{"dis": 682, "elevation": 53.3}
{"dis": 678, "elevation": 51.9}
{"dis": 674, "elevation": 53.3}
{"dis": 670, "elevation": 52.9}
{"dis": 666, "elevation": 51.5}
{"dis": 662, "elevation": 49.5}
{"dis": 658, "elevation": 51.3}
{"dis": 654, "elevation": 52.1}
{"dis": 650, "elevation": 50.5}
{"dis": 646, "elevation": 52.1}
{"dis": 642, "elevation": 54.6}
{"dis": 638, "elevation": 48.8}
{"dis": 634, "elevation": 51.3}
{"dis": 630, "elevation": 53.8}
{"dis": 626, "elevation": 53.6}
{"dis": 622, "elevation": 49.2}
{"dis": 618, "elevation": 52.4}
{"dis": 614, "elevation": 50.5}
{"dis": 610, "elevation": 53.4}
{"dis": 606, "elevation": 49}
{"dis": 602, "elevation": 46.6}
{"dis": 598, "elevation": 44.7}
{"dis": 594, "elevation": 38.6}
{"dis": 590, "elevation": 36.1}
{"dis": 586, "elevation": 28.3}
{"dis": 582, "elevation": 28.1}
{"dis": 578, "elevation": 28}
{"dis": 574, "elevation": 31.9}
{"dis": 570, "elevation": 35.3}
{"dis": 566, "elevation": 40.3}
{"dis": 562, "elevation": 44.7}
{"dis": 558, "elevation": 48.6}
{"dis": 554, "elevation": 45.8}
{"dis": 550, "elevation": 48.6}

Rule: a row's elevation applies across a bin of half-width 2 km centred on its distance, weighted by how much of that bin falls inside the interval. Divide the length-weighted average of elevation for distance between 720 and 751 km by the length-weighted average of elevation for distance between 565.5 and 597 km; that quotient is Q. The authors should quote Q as 1.6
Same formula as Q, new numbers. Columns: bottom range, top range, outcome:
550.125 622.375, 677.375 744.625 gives 1.22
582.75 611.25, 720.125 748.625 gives 1.25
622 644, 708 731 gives 0.99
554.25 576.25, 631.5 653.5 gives 1.27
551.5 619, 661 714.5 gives 1.24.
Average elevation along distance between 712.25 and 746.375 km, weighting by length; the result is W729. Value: 51.7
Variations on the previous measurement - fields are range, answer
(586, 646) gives 48.2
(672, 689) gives 51.7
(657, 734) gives 51.2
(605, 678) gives 51.7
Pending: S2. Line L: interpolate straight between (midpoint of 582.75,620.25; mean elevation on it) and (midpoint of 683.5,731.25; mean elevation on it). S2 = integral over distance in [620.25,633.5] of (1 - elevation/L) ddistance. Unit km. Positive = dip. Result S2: -1.9 km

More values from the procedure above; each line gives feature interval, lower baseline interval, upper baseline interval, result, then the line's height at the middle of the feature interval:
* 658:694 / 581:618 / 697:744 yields -2.4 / 48.2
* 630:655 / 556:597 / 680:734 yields -4.6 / 43.7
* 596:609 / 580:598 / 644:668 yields -3.3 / 37.5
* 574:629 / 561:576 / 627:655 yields 2.2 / 44.1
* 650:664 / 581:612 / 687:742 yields -1.4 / 46.2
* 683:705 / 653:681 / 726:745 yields 0.8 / 51.9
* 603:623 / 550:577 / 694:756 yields -2.9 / 44.3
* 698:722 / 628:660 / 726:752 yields 0.6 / 52.1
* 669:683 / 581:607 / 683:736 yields -1.6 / 47.4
